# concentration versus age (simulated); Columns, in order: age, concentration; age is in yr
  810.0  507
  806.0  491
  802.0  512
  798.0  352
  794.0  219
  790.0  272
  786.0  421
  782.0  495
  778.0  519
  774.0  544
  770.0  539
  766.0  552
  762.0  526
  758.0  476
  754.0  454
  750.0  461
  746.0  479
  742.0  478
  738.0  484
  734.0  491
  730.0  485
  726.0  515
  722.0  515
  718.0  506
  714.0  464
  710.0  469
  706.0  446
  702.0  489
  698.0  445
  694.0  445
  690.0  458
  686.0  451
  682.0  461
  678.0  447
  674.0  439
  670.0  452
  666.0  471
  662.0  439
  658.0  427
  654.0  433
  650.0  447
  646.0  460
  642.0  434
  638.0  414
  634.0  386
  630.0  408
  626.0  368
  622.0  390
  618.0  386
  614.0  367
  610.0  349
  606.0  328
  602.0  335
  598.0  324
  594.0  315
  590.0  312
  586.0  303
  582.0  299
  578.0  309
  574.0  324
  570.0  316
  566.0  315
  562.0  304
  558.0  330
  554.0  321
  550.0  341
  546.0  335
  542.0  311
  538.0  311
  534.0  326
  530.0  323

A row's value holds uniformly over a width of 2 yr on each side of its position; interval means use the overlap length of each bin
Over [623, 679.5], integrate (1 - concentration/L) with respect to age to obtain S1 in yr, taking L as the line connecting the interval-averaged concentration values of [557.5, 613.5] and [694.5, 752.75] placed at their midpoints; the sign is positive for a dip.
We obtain -4.82 yr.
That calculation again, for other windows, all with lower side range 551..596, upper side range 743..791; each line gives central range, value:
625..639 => -1.1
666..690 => -2.8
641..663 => -3.3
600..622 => -0.6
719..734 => -1.9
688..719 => -2.7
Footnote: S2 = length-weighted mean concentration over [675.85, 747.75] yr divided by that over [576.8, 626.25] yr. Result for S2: 1.41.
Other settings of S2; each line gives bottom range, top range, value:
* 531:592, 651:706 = 1.42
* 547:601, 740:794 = 1.48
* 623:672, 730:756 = 1.11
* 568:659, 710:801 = 1.27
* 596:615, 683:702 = 1.34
